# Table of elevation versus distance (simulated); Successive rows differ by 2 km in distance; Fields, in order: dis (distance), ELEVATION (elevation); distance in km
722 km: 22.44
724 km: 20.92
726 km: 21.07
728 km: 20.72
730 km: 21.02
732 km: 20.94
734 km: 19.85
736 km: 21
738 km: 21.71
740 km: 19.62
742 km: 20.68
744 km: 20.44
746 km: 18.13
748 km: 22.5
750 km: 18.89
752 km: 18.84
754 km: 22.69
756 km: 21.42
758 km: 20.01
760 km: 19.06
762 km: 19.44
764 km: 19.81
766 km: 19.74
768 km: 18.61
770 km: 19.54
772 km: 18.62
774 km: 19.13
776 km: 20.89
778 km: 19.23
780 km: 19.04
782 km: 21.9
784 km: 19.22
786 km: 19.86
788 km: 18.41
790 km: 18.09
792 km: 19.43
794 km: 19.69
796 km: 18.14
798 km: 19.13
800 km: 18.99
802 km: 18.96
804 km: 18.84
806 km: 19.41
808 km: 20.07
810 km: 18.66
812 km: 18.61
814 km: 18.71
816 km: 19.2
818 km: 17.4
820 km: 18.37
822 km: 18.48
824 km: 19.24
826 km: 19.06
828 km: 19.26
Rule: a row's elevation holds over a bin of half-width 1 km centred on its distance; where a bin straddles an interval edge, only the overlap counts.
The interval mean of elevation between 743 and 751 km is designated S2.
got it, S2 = 20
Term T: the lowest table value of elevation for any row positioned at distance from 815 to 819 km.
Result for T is 17.4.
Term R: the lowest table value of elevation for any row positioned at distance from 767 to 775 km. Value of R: 18.61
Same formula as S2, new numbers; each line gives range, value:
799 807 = 19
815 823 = 18.4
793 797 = 18.9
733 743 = 20.6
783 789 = 19.2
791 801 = 19.1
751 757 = 21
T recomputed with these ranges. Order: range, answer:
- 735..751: 18.13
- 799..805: 18.84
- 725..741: 19.62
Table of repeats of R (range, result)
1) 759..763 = 19.06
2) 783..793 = 18.09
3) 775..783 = 19.04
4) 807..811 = 18.66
